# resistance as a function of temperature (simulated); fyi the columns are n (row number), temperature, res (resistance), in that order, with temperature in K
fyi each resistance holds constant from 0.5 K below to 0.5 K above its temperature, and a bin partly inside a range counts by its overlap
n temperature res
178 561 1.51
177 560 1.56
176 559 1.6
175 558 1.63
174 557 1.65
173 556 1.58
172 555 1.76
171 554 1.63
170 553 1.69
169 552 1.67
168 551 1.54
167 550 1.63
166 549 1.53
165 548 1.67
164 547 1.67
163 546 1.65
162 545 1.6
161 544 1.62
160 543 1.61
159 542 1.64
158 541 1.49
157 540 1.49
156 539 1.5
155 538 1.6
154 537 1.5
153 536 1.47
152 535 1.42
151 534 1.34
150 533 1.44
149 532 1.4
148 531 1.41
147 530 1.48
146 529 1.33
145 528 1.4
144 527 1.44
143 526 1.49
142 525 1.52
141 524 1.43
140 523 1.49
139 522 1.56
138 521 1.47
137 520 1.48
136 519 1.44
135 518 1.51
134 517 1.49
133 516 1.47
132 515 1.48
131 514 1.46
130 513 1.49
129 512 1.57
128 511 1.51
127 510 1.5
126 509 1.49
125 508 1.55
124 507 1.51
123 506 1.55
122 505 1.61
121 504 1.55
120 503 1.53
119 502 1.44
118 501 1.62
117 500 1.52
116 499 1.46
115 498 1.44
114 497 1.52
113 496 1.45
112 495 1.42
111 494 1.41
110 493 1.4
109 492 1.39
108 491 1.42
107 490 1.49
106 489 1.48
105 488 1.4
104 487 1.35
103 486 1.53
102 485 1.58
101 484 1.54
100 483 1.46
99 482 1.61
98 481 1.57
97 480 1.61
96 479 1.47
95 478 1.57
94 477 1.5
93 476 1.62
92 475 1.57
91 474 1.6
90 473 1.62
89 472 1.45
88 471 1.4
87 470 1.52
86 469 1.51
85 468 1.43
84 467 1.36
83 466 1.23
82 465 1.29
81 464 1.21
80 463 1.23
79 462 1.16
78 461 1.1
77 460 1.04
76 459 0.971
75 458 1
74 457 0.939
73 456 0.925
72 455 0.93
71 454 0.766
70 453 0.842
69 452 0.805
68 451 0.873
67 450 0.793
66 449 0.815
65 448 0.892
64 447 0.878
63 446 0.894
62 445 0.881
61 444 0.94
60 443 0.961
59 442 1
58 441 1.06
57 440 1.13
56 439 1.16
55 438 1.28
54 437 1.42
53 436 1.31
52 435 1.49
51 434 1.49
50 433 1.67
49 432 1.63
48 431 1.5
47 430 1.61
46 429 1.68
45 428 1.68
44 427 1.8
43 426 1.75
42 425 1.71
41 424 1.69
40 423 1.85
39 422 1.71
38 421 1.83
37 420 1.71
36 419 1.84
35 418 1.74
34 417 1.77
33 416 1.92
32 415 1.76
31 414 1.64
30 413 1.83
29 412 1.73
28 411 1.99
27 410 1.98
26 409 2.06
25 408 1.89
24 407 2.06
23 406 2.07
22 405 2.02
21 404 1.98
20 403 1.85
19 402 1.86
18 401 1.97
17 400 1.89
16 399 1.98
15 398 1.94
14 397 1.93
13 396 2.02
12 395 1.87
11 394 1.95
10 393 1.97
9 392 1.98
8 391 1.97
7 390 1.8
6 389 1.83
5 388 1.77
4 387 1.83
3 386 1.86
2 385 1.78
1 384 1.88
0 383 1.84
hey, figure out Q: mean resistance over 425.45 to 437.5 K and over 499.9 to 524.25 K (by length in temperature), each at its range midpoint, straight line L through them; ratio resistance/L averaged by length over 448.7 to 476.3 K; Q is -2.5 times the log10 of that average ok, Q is 0.30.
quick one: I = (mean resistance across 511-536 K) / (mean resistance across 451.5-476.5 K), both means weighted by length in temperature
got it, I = 1.2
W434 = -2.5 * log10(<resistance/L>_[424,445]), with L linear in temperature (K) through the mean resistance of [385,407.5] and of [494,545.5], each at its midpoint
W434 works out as 0.26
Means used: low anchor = 1.92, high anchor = 1.49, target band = 1.41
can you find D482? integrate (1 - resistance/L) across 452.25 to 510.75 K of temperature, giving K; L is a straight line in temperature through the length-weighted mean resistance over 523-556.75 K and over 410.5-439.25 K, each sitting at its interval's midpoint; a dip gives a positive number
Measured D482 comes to 7.7 K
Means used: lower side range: 1.67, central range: 1.39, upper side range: 1.53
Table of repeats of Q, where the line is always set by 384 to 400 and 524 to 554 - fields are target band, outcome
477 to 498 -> 0.12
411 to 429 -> 0.04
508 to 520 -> 0.07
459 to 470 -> 0.34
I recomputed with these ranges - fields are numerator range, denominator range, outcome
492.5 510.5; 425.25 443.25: 1.05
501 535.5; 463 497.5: 1.01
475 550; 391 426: 0.80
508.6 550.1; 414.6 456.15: 1.12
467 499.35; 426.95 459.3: 1.30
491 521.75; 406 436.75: 0.85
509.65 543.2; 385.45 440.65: 0.83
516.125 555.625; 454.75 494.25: 1.11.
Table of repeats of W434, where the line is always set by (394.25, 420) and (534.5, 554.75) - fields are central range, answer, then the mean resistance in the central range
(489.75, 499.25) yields 0.18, 1.44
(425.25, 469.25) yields 0.46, 1.19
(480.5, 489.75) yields 0.15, 1.5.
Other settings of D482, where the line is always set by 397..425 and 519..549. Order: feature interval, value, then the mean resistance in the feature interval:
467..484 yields 1.52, 1.53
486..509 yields 1.89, 1.48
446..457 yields 5.61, 0.858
